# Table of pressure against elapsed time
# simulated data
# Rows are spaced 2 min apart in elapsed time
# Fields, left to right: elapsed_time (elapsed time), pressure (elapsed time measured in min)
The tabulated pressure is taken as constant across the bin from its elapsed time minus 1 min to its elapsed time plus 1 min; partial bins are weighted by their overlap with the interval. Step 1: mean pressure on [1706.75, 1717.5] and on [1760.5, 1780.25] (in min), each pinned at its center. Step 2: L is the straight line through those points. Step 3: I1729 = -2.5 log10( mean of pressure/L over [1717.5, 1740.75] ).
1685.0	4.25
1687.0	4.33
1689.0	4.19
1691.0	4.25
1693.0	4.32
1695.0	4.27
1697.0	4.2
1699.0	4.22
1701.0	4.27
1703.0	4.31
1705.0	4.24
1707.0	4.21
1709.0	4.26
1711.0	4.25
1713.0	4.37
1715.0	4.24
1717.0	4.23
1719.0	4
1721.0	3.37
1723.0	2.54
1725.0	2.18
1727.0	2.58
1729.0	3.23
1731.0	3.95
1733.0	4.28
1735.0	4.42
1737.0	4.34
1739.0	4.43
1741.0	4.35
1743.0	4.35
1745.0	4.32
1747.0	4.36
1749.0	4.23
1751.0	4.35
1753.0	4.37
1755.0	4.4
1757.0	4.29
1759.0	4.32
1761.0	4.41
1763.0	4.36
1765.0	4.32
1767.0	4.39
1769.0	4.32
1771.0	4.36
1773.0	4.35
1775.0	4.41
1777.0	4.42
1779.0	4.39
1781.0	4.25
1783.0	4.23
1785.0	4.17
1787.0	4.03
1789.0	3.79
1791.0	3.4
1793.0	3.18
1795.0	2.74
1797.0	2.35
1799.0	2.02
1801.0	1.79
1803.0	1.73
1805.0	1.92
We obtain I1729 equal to 0.19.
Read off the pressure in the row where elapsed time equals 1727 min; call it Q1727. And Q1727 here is 2.58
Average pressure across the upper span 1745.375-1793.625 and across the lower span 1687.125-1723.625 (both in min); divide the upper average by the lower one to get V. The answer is 1.03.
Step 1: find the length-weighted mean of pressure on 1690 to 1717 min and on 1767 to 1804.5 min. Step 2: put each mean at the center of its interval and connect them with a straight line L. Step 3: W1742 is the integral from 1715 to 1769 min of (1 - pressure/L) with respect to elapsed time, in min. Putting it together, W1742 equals -1.5 min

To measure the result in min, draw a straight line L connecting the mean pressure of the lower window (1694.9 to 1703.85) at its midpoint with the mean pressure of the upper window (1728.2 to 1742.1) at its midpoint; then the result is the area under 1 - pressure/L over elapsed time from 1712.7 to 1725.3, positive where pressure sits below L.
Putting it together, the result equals 1.8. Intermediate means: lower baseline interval 4.25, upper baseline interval 4.16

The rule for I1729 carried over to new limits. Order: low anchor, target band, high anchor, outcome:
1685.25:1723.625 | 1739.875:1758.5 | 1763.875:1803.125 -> -0.12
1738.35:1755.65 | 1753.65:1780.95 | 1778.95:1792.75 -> -0.05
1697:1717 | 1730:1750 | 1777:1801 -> -0.10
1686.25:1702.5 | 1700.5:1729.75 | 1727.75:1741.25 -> 0.12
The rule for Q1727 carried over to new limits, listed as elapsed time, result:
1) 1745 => 4.32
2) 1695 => 4.27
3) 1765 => 4.32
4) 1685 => 4.25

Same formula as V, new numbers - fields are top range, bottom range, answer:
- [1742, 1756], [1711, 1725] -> 1.17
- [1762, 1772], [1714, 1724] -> 1.18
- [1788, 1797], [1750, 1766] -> 0.73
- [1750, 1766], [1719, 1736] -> 1.30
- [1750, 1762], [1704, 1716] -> 1.02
